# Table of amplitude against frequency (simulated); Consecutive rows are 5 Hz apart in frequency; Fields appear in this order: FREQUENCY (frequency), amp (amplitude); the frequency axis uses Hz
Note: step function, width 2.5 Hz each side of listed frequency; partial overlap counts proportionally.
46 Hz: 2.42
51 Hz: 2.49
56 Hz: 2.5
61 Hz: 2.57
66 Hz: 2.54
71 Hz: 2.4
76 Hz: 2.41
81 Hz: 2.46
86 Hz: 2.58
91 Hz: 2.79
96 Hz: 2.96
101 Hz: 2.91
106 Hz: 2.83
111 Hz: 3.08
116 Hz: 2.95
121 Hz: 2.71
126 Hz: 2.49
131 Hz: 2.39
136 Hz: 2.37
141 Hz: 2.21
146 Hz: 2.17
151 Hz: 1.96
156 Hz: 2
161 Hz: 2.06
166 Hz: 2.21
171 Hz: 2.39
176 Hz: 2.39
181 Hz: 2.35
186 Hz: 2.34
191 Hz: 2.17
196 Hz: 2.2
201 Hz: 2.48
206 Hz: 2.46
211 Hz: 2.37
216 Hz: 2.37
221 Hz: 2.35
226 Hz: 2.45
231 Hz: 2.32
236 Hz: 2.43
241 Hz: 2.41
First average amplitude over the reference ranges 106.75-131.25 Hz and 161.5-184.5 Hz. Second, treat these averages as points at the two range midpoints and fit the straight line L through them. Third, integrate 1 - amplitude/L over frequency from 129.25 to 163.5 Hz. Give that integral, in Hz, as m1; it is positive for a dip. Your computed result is 5.1 Hz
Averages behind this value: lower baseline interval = 2.76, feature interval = 2.16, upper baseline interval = 2.31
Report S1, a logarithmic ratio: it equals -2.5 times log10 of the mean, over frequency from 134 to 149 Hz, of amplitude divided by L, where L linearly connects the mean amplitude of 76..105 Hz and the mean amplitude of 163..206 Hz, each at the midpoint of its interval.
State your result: 0.12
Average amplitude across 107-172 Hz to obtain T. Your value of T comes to 2.39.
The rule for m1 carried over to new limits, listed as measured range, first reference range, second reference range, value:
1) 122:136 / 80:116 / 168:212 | 1.1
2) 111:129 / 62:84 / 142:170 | -3.9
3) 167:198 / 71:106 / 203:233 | 2.1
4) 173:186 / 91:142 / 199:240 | 0.8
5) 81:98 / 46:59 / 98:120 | 0.3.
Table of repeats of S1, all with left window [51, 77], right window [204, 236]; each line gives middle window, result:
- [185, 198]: 0.085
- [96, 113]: -0.192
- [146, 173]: 0.145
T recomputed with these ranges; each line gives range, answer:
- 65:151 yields 2.59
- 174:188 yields 2.36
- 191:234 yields 2.36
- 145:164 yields 2.04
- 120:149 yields 2.37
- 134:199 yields 2.22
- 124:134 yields 2.43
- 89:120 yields 2.91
